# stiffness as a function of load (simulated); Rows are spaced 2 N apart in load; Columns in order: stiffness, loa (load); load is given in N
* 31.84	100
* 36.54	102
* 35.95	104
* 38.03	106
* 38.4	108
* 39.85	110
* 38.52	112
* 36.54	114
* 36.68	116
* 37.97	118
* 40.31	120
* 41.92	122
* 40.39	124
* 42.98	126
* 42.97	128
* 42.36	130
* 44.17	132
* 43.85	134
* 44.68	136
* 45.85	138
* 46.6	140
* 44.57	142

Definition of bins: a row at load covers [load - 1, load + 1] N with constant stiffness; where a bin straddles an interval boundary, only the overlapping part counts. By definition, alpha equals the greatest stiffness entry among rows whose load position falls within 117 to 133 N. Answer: 44.17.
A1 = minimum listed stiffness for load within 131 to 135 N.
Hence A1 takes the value 43.85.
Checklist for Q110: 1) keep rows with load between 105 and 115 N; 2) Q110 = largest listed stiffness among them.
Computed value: 39.85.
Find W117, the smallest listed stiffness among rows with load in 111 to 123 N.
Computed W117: 36.54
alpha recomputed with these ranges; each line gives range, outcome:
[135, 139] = 45.85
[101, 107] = 38.03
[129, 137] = 44.68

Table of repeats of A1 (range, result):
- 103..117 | 35.95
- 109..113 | 38.52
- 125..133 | 42.36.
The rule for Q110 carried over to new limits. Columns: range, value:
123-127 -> 42.98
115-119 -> 37.97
